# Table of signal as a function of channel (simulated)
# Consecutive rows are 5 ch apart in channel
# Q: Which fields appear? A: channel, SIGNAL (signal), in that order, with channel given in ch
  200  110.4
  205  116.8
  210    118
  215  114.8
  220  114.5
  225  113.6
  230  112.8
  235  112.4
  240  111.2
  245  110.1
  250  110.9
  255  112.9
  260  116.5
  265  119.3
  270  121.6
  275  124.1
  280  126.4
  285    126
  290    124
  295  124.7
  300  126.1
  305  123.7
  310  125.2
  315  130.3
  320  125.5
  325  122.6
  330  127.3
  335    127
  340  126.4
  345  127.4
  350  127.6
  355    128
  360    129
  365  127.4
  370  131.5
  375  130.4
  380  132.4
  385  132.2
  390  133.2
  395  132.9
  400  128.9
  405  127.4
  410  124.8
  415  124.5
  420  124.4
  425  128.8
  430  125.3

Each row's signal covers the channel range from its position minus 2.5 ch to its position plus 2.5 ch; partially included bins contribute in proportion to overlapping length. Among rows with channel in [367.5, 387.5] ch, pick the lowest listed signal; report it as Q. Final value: 130.4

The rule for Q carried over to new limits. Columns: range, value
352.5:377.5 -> 127.4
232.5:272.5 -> 110.1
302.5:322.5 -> 123.7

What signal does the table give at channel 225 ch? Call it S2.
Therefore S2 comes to 113.6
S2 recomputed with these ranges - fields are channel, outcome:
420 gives 124.4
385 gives 132.2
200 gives 110.4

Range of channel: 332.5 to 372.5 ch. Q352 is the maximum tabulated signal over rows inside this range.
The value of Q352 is 131.5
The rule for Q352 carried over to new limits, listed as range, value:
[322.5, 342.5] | 127.3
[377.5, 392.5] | 133.2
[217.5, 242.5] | 114.5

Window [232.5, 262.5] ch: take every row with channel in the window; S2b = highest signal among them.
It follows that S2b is 116.5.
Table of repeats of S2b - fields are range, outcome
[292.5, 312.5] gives 126.1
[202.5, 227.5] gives 118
